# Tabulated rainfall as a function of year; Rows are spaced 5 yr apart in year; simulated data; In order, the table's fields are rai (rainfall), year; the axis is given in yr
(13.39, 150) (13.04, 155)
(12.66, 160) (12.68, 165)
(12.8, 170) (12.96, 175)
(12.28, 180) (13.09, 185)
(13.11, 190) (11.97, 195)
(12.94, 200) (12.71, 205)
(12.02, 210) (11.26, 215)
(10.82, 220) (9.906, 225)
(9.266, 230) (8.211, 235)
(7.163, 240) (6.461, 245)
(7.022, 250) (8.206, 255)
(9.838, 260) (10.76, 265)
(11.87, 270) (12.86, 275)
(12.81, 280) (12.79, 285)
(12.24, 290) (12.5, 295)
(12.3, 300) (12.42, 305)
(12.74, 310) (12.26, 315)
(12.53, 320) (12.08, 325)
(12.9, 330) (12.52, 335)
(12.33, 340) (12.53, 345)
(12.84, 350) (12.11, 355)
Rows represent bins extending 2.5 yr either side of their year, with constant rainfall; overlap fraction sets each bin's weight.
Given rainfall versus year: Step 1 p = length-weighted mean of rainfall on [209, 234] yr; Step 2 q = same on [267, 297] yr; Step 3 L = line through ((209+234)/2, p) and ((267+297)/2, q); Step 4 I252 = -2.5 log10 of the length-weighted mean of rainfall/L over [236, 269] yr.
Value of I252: 0.343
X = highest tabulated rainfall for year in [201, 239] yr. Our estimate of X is 12.71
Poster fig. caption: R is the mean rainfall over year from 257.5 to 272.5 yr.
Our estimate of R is 10.8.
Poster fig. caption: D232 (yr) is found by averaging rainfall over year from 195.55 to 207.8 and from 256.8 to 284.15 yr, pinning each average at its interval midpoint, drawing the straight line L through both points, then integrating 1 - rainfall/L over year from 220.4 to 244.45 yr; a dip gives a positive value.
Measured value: 7.0 yr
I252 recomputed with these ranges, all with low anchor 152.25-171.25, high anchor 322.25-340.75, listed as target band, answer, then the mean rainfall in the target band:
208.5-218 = 0.10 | 11.6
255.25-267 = 0.26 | 9.88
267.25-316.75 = 0.01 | 12.5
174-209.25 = 0.01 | 12.7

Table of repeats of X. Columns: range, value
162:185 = 13.09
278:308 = 12.81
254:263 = 9.838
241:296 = 12.86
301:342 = 12.9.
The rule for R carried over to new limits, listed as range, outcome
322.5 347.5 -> 12.5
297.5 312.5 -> 12.5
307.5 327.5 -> 12.4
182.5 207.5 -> 12.8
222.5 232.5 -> 9.59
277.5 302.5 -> 12.5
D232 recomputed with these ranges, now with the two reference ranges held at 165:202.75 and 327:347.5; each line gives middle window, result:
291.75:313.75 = 0.2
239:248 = 4.2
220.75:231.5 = 2.4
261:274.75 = 1.3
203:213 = 0.3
